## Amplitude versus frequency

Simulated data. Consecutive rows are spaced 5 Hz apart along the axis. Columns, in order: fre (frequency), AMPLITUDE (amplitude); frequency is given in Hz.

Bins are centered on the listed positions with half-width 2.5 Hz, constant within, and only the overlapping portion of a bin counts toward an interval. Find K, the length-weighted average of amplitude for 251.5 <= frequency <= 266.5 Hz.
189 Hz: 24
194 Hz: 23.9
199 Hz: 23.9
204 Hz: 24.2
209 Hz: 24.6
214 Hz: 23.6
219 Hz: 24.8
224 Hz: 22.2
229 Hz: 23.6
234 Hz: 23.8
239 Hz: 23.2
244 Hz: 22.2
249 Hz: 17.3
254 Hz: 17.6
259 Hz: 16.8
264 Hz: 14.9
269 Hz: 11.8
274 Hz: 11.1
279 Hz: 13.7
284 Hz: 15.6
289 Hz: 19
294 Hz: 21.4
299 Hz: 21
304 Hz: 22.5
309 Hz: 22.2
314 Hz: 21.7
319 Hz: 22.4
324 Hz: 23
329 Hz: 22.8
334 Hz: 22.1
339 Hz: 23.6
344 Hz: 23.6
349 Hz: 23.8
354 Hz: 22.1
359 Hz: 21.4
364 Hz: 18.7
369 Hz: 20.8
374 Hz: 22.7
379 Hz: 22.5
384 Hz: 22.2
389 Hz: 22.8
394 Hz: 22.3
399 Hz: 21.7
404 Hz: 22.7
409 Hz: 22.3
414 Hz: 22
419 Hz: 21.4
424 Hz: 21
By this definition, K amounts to 16.4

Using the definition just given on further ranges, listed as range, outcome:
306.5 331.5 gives 22.4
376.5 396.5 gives 22.4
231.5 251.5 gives 21.6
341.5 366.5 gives 21.9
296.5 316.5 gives 21.9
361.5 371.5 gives 19.8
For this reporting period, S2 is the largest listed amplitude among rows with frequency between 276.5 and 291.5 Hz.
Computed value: 19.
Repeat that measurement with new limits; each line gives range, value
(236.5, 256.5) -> 23.2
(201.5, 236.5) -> 24.8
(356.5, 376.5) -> 22.7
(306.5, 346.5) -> 23.6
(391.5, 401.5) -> 22.3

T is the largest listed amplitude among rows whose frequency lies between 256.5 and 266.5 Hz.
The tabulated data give 16.8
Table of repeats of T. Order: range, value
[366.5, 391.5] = 22.8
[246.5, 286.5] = 17.6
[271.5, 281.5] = 13.7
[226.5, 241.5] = 23.8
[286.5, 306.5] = 22.5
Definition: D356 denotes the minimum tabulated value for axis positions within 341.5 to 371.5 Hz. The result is 18.7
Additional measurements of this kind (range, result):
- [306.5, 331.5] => 21.7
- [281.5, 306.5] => 15.6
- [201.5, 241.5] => 22.2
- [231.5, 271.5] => 11.8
